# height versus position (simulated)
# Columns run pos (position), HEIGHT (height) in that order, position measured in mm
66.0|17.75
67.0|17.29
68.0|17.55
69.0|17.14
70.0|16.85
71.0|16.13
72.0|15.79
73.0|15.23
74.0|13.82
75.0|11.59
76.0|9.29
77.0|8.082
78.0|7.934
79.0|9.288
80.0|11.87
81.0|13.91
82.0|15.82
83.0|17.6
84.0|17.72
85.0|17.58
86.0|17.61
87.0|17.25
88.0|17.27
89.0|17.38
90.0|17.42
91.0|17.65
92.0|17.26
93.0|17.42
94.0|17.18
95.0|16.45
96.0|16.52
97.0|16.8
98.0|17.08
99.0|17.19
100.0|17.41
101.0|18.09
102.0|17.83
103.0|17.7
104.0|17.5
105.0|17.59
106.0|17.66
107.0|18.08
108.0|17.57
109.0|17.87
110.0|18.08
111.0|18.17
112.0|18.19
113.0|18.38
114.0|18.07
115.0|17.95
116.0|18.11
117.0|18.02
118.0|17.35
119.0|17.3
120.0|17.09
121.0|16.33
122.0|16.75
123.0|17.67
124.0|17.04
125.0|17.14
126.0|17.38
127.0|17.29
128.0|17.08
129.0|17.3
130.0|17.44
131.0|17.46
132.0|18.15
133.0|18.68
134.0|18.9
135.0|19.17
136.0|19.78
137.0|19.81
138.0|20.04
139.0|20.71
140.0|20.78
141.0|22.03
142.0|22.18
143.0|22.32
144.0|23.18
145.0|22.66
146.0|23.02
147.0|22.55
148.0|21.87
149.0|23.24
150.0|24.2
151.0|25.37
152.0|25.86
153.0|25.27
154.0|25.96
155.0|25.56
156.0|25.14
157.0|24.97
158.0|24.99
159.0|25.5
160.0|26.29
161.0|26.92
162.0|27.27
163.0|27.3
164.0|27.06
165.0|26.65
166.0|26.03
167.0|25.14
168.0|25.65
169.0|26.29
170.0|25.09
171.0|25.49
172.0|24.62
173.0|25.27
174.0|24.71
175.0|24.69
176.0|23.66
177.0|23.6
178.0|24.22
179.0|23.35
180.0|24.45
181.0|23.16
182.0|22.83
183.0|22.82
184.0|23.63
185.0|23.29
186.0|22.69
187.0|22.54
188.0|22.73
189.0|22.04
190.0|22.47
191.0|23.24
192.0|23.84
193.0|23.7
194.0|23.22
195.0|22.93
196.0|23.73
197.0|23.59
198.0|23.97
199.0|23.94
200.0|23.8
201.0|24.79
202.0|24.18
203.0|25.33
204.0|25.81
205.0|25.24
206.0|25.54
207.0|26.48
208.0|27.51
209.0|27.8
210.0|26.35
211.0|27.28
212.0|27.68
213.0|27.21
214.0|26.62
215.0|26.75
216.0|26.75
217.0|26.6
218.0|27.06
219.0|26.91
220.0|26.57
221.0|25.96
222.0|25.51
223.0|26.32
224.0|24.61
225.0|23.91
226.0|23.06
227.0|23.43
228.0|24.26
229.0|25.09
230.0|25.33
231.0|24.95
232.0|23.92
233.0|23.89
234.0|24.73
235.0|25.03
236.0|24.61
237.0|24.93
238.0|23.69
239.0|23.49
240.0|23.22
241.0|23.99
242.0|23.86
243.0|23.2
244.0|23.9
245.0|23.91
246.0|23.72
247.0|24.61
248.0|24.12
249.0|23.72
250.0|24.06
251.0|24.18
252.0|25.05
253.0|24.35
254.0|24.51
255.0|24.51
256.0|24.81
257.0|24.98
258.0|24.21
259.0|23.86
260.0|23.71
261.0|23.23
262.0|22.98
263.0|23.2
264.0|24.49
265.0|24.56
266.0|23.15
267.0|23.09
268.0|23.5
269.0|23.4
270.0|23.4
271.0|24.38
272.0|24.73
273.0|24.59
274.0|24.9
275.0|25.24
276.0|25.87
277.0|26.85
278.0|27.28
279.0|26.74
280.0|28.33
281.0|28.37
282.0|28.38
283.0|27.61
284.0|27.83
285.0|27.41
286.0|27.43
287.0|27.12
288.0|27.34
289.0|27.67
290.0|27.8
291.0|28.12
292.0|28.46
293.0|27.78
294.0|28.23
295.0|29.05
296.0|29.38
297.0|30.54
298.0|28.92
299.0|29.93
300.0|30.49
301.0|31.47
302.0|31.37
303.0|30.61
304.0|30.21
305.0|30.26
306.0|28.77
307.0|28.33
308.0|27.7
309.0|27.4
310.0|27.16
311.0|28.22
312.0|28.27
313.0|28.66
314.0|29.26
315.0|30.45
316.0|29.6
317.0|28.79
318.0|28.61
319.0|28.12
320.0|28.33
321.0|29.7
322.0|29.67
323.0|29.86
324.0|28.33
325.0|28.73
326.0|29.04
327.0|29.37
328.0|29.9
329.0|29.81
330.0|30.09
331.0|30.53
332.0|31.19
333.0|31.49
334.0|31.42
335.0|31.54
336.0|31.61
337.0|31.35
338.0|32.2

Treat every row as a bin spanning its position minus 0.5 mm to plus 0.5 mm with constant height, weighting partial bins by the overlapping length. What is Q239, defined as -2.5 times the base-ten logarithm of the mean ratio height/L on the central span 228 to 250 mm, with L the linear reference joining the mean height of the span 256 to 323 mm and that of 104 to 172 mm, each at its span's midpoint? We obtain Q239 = 0.05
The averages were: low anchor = 21.2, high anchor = 27.3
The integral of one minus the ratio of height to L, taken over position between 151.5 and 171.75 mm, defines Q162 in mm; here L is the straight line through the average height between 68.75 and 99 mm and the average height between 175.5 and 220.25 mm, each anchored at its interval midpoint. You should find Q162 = -3.9 mm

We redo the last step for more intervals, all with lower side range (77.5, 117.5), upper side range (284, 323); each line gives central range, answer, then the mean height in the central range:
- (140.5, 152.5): -2.1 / 23.2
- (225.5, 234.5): 0.1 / 24.3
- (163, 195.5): -3.9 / 24.1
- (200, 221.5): -2.6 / 26.3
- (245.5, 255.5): 0.6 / 24.3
